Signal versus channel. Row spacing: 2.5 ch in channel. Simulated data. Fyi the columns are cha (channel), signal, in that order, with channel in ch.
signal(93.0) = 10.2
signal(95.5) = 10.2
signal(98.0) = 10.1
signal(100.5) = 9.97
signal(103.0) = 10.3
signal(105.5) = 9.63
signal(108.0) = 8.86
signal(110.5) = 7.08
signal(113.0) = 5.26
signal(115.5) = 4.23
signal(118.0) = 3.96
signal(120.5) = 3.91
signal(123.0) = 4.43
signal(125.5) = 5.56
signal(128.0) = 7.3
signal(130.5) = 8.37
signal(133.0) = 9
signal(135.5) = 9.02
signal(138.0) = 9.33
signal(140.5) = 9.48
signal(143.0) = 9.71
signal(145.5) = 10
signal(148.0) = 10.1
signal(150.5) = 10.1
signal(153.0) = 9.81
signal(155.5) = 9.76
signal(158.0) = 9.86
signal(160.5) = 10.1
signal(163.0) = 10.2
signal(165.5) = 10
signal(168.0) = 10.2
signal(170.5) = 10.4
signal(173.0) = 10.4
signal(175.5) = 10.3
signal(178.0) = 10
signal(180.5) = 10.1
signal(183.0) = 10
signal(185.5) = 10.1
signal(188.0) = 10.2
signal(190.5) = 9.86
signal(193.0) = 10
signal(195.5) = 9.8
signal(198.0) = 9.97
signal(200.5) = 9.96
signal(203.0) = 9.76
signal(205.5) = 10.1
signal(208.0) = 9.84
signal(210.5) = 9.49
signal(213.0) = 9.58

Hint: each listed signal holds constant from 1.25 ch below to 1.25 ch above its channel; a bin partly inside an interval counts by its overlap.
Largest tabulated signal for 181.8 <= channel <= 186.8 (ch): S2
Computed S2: 10.1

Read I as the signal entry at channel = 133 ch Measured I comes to 9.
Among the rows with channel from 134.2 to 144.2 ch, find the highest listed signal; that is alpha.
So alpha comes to 9.71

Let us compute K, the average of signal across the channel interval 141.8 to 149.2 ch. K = 9.94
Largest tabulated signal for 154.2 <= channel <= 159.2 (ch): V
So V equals 9.86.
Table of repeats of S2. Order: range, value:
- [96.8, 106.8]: 10.3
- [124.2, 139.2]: 9.33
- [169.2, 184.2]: 10.4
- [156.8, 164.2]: 10.2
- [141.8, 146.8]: 10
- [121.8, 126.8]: 5.56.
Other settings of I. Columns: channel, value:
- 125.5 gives 5.56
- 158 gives 9.86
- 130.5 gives 8.37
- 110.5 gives 7.08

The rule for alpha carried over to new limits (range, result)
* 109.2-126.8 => 7.08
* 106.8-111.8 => 8.86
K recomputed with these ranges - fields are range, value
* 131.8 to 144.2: 9.31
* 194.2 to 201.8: 9.91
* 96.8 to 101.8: 10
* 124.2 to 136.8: 7.84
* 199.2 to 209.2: 9.92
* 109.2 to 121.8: 4.9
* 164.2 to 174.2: 10.2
